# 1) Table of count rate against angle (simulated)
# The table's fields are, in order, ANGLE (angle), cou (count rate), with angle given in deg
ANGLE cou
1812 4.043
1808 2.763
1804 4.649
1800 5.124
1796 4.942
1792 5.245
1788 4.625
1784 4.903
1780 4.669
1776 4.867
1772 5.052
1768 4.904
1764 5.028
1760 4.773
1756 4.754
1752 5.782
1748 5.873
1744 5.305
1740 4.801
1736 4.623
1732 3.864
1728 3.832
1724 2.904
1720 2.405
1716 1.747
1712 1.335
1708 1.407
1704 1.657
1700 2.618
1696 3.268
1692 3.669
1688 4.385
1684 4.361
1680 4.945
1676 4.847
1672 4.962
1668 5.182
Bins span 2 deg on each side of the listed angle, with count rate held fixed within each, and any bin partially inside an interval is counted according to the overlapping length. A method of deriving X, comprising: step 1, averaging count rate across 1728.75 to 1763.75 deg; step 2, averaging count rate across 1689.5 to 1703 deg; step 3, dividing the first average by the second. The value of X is 1.58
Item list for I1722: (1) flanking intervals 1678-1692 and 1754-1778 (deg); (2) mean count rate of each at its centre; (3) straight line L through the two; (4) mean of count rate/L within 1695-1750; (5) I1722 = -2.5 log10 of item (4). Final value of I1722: 0.39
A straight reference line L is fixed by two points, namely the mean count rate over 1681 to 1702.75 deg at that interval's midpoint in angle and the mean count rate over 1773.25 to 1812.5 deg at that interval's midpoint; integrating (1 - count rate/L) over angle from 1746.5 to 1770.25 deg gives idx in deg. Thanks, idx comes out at -4.9 deg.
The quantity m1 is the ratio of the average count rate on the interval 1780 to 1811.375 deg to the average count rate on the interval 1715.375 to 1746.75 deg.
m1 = 1.20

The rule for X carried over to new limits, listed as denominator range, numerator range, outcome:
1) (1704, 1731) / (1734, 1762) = 2.25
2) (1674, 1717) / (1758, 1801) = 1.56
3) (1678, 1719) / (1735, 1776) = 1.74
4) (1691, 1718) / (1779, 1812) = 2.09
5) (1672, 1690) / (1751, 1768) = 1.08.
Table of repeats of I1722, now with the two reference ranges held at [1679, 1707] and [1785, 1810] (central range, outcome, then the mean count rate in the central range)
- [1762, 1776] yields -0.17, 4.98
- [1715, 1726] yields 0.48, 2.41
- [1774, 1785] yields -0.10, 4.8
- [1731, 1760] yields -0.25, 5.02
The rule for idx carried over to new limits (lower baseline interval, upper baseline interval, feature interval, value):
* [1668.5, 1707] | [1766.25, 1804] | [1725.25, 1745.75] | -0.2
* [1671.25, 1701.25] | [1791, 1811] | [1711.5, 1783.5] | 0.1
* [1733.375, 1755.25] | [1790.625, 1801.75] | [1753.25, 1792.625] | 2.0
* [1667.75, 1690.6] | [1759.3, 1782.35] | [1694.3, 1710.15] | 8.5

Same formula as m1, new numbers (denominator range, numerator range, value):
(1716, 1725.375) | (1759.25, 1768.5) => 2.01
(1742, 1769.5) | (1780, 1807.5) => 0.92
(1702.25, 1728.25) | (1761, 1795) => 2.36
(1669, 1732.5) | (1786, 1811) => 1.38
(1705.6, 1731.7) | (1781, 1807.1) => 2.03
